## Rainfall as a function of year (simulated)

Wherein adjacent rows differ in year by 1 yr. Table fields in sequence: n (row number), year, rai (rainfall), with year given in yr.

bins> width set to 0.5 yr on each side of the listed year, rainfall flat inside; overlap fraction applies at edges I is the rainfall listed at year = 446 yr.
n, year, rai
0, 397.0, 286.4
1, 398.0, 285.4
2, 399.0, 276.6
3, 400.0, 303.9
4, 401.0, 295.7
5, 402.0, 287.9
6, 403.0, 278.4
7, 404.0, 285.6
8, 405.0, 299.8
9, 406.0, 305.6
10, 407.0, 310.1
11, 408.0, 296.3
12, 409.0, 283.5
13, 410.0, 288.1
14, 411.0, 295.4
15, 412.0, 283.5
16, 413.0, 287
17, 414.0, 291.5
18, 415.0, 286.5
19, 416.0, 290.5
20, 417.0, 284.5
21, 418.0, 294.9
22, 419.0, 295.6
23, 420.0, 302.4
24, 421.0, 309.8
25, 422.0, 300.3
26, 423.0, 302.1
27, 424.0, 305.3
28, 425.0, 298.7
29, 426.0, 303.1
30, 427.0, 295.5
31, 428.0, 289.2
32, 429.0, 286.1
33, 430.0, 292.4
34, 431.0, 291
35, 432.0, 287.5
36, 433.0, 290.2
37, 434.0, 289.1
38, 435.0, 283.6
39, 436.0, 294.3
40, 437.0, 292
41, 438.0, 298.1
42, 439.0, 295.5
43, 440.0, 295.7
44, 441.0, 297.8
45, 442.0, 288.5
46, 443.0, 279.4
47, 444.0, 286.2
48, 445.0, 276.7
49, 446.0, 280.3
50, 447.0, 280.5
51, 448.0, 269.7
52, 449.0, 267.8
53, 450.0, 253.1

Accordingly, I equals 280.3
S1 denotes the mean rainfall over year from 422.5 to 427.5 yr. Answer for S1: 301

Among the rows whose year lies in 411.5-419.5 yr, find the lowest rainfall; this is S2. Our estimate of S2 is 283.5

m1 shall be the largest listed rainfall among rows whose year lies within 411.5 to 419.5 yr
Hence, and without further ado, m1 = 295.6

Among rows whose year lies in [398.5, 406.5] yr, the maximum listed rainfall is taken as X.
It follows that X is 305.6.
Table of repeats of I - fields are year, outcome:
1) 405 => 299.8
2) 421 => 309.8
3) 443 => 279.4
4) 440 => 295.7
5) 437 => 292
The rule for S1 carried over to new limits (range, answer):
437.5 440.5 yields 296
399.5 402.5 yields 296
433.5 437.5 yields 290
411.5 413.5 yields 285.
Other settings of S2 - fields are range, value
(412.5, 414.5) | 287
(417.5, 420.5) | 294.9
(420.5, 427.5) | 295.5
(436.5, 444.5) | 279.4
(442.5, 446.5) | 276.7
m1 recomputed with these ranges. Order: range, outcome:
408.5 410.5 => 288.1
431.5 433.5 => 290.2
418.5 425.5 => 309.8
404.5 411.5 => 310.1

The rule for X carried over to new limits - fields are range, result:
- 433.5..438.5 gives 298.1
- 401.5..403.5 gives 287.9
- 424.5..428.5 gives 303.1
